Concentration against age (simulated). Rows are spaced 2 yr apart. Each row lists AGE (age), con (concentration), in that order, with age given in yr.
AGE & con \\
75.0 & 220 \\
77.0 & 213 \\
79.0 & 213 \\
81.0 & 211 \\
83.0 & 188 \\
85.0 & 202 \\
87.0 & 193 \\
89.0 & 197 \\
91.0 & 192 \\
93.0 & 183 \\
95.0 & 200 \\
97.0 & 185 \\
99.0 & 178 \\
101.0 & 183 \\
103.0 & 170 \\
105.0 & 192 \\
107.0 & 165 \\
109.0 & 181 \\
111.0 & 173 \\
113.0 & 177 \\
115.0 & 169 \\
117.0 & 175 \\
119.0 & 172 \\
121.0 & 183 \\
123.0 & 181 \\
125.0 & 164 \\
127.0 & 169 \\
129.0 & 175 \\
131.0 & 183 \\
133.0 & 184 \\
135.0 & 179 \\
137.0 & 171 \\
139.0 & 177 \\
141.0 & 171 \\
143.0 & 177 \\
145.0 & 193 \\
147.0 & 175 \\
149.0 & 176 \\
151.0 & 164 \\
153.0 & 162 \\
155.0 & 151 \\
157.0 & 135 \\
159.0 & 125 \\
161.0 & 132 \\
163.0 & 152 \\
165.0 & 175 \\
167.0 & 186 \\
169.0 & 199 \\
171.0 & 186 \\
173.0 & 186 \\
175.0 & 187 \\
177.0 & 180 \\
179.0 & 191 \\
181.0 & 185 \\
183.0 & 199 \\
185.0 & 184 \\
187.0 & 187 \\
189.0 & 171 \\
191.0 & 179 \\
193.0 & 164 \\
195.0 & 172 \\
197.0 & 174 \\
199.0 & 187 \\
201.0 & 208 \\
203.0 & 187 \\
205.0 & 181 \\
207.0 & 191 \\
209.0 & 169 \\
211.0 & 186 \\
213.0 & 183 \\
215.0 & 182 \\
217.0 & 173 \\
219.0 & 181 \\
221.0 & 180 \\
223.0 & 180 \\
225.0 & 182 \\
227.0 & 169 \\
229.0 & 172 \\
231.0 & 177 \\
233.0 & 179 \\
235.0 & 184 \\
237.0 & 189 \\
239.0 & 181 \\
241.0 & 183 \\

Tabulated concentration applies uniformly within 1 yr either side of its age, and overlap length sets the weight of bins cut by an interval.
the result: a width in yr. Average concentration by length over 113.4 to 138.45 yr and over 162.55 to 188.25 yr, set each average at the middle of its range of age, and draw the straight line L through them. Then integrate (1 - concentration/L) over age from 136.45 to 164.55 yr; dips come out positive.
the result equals 2.88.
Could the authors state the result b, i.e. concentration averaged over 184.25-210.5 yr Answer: 181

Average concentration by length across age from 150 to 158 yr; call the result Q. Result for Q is 153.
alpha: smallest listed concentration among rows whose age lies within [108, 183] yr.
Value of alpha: 125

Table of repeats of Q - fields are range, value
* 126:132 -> 176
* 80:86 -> 200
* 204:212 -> 182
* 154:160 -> 137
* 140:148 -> 179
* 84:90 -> 197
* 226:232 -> 173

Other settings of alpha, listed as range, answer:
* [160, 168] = 132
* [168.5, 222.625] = 164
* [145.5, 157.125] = 135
